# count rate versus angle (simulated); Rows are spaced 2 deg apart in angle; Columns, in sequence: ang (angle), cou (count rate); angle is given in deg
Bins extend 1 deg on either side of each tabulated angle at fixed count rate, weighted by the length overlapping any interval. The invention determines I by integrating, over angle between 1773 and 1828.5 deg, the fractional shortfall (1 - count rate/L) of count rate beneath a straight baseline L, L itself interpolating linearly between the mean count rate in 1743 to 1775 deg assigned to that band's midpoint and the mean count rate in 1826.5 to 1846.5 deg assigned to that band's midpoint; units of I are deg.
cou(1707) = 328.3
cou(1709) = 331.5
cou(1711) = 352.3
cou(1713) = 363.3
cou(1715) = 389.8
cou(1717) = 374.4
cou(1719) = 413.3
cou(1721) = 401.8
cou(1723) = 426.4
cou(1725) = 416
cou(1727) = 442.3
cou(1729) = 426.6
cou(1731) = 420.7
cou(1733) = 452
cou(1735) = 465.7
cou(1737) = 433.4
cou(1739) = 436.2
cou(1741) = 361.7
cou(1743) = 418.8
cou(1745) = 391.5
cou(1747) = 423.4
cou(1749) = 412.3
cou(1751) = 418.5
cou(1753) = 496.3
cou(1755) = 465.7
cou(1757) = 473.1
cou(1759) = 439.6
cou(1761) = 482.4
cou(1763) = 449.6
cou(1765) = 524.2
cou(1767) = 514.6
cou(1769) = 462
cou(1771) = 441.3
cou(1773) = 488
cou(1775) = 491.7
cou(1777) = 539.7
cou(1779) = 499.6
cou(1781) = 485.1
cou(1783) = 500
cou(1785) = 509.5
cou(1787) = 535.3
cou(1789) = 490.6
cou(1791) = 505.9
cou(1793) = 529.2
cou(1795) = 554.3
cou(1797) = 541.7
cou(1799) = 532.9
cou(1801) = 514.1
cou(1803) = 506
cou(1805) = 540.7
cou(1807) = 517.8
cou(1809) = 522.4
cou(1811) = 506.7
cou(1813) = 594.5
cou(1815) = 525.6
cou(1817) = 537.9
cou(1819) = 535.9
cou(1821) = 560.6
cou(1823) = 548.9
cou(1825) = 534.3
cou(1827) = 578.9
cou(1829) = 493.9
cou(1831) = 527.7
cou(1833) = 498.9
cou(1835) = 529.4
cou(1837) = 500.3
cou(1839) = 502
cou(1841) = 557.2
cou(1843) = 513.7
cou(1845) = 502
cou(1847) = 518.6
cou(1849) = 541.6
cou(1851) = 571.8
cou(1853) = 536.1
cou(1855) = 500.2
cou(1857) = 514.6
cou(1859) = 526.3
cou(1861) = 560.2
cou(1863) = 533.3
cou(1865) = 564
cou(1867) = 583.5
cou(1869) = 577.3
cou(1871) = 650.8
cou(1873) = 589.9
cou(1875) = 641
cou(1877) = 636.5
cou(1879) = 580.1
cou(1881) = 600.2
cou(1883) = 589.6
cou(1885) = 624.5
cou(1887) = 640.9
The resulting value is -4.0 deg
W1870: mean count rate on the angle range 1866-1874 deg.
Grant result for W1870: 600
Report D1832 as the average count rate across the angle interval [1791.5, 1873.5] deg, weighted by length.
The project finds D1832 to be 538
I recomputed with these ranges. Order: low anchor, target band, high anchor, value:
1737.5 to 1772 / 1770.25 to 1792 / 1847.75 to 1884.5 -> -1.0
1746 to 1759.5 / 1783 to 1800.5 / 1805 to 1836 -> -0.9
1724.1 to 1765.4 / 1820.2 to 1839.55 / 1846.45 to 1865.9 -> -0.5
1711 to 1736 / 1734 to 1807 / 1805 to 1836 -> -1.2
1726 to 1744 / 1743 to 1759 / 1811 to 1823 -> 0.5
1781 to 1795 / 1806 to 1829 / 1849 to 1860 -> -0.8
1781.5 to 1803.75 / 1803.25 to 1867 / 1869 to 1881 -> 3.9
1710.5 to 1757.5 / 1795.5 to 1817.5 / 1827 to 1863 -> -1.9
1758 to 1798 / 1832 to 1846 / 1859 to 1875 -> 1.0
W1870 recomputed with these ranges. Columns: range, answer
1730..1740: 442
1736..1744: 413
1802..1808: 522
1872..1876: 615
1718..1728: 420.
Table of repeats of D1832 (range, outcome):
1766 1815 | 514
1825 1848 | 521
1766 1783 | 491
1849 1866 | 539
